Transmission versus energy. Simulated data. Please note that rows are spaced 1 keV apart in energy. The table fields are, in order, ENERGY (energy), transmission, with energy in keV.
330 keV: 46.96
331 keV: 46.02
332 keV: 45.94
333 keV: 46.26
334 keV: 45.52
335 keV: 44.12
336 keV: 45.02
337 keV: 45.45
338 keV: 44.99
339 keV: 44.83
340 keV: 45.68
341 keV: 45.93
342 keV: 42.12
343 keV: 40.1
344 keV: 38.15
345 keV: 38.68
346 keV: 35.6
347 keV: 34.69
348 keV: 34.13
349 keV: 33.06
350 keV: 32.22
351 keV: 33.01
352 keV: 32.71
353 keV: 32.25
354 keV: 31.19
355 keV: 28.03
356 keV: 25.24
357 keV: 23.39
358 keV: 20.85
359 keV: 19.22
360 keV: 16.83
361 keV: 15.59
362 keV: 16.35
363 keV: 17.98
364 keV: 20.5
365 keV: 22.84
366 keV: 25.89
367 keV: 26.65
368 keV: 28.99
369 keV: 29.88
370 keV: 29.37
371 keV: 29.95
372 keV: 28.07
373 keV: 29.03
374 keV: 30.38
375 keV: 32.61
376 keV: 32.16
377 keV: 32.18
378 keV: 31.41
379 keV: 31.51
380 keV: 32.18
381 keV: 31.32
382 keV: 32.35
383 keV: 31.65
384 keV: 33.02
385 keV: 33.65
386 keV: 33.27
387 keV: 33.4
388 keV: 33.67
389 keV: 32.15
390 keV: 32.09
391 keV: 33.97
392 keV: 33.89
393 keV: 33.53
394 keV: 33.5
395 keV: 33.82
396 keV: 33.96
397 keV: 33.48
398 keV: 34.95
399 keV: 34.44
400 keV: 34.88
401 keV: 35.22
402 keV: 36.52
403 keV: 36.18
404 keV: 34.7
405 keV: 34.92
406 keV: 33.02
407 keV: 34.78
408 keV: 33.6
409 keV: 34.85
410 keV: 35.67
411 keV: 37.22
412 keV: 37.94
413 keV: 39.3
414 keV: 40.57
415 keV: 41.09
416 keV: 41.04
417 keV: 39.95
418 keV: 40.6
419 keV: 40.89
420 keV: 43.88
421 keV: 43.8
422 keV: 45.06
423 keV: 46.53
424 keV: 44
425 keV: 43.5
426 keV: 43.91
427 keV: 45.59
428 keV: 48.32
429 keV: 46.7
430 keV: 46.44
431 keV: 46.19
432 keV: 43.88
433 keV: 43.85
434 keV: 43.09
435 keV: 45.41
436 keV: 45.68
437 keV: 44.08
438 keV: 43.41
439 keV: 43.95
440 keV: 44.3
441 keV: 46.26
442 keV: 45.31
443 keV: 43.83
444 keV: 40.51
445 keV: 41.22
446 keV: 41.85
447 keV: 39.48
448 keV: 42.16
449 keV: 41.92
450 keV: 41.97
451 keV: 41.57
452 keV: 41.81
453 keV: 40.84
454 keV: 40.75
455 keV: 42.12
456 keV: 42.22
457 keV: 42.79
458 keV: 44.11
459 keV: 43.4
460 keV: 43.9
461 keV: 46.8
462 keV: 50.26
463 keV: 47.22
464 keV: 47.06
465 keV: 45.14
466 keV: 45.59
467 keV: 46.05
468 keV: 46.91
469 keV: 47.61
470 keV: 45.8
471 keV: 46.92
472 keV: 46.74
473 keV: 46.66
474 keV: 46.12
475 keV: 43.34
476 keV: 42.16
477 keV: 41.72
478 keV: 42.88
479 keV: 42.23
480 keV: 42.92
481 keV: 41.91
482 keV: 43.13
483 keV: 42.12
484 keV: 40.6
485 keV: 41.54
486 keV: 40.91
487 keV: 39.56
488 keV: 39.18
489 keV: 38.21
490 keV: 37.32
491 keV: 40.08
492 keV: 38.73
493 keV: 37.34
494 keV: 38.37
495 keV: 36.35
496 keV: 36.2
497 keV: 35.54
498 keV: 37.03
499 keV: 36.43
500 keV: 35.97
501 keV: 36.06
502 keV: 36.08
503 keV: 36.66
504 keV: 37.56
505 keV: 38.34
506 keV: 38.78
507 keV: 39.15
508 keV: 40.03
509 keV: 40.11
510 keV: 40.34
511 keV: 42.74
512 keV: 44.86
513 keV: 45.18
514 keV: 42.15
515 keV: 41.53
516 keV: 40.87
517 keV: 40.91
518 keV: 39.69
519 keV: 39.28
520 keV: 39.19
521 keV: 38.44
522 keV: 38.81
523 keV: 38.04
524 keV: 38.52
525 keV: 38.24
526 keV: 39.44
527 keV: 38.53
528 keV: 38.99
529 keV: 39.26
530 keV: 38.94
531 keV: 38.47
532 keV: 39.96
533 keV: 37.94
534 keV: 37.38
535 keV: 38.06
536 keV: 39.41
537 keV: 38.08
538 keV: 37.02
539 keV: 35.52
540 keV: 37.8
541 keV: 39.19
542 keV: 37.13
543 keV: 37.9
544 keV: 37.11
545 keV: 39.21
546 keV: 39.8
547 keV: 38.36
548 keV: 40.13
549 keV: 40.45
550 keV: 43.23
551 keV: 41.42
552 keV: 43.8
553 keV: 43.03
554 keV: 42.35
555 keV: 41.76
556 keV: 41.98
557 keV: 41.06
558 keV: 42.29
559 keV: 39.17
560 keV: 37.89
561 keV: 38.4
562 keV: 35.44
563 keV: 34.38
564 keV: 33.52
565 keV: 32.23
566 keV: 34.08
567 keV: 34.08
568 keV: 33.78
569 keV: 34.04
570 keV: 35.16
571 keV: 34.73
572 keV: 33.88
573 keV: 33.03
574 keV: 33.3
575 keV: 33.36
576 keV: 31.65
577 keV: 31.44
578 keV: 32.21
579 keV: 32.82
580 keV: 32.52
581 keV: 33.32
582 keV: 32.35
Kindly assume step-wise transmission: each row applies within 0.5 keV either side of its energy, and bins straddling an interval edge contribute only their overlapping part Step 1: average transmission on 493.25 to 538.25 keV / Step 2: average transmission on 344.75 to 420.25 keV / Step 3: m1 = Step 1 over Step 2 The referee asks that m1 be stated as 1.22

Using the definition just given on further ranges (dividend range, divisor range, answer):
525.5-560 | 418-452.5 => 0.90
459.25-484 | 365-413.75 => 1.37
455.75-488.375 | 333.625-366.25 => 1.36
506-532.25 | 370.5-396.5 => 1.24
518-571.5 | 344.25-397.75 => 1.29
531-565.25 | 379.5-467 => 0.97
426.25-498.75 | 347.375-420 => 1.35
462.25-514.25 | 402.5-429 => 1.03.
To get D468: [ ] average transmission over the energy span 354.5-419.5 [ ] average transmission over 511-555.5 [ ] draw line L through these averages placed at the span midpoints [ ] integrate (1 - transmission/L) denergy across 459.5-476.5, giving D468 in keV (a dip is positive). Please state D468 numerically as -4.7 keV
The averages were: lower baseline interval 31.6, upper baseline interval 39.7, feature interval 46.1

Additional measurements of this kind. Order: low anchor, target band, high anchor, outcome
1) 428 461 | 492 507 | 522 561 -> 1.5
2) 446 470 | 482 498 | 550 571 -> 1.2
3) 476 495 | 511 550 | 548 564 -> 1.0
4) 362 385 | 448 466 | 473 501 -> -3.3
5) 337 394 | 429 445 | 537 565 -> -4.7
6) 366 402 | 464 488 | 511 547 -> -4.7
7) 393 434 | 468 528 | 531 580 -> -3.5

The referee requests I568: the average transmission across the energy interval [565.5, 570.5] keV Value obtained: 34.2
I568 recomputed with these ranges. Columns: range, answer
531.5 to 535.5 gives 38.3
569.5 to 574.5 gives 34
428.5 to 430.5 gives 46.6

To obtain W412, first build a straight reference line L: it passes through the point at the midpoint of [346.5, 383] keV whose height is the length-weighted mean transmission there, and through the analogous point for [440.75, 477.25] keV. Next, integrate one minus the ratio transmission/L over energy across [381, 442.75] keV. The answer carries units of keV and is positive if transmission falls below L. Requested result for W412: -4.8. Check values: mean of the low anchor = 27.9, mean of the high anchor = 44.1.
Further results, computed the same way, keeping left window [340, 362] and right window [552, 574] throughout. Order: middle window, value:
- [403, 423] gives -3.6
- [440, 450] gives -2.6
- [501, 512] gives -1.1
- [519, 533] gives -1.1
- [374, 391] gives -0.2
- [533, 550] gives -0.9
